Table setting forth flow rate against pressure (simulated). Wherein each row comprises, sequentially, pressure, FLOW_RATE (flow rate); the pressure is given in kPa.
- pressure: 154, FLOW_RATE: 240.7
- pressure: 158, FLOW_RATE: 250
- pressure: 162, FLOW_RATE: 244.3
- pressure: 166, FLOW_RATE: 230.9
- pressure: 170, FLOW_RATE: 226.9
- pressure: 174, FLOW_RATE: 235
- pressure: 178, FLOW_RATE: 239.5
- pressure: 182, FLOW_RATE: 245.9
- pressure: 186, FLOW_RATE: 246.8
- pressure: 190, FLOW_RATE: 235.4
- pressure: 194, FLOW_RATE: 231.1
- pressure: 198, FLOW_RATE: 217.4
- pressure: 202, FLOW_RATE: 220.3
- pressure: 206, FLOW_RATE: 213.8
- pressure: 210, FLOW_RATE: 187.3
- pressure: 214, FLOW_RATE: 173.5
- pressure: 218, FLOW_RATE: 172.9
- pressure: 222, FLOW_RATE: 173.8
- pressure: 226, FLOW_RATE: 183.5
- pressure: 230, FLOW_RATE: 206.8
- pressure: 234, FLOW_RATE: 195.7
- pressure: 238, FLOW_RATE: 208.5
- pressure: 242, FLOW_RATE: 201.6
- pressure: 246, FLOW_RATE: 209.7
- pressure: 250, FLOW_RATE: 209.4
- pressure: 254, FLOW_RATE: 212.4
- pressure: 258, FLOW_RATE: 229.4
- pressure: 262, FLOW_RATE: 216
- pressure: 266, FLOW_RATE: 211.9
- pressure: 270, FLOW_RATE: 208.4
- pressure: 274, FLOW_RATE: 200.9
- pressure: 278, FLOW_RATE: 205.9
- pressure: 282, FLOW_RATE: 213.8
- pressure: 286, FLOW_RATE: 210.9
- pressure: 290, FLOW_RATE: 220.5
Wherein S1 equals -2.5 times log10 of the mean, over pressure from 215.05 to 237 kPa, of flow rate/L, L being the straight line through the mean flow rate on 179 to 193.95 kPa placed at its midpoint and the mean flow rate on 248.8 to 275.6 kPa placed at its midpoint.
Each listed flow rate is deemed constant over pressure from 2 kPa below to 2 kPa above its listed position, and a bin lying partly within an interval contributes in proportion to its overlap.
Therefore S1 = 0.206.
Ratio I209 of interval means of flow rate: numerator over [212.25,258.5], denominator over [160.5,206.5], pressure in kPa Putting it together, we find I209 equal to 0.85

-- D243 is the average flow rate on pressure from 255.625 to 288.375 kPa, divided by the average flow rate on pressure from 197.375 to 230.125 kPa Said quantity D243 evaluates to 1.10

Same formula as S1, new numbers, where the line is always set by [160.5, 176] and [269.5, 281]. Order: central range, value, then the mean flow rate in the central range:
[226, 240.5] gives 0.08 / 201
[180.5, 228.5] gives 0.08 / 208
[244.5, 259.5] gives -0.02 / 215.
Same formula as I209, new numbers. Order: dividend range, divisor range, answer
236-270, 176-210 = 0.93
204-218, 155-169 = 0.79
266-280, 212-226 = 1.18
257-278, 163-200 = 0.90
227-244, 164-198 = 0.86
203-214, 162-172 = 0.85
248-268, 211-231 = 1.19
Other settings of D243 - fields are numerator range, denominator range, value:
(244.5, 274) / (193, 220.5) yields 1.06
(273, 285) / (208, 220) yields 1.17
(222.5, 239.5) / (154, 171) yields 0.82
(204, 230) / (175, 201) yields 0.79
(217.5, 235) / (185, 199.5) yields 0.81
